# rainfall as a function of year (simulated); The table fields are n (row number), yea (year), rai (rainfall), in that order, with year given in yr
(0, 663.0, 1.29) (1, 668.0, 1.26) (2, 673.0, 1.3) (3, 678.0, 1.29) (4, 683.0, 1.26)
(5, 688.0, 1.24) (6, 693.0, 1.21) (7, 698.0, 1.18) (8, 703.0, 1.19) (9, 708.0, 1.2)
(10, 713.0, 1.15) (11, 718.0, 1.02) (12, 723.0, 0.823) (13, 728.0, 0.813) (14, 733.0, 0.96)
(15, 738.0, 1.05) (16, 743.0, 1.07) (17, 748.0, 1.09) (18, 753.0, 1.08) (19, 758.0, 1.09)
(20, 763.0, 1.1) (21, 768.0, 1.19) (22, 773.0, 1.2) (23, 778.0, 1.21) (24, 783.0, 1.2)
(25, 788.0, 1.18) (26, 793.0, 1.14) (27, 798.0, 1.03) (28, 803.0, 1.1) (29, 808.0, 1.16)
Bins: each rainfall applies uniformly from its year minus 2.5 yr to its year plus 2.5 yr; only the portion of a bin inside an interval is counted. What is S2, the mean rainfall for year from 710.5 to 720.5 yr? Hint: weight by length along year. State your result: 1.08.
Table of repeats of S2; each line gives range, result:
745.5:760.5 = 1.09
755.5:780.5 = 1.16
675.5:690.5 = 1.26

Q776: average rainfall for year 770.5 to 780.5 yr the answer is 1.21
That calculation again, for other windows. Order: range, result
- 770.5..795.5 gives 1.19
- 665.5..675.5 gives 1.28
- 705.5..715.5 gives 1.18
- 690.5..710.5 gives 1.19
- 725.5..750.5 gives 0.997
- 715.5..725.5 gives 0.921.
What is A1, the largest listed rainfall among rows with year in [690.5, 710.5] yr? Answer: 1.21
